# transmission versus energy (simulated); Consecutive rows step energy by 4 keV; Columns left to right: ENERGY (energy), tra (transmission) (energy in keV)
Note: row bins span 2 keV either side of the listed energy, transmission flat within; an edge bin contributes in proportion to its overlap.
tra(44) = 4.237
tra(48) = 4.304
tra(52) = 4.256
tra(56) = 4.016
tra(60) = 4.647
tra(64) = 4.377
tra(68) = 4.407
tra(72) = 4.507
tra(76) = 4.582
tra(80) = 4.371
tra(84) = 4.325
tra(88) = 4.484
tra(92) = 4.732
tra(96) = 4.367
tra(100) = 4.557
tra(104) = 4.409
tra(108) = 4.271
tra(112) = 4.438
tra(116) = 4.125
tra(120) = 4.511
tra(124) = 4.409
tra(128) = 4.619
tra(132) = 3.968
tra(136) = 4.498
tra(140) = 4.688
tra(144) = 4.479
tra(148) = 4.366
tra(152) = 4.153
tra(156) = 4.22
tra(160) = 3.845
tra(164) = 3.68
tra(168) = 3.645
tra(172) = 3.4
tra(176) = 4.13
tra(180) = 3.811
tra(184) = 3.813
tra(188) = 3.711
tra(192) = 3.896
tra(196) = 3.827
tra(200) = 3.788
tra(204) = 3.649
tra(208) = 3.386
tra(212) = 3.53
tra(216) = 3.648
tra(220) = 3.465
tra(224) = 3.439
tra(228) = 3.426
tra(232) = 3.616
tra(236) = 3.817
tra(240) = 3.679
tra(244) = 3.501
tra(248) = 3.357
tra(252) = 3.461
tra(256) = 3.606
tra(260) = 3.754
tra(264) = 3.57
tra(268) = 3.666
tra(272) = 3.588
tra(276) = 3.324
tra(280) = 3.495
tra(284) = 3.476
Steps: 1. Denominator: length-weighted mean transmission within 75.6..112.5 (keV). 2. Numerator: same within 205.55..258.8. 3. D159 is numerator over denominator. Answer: 0.8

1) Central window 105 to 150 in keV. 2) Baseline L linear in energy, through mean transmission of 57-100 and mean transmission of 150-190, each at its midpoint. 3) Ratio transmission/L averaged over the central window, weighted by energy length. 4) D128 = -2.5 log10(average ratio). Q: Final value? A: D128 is -0.068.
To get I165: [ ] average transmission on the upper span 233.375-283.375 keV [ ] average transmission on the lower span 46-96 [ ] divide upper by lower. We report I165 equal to 0.81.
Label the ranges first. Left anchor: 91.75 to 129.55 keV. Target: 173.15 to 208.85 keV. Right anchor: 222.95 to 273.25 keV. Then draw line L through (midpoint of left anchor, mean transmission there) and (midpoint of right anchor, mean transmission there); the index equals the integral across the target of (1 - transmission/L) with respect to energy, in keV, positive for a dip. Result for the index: 1.4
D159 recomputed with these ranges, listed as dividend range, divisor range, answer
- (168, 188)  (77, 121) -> 0.85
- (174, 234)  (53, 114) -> 0.83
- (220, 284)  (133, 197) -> 0.88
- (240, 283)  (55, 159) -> 0.80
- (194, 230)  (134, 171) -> 0.86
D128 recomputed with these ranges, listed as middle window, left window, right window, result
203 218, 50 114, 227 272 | 0.07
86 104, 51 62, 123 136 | -0.05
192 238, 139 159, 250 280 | 0.08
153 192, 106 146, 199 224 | 0.03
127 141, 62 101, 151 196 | -0.08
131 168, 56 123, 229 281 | -0.02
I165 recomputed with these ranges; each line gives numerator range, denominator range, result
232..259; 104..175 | 0.85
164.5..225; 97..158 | 0.84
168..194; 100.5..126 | 0.87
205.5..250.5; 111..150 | 0.80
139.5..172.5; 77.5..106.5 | 0.91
